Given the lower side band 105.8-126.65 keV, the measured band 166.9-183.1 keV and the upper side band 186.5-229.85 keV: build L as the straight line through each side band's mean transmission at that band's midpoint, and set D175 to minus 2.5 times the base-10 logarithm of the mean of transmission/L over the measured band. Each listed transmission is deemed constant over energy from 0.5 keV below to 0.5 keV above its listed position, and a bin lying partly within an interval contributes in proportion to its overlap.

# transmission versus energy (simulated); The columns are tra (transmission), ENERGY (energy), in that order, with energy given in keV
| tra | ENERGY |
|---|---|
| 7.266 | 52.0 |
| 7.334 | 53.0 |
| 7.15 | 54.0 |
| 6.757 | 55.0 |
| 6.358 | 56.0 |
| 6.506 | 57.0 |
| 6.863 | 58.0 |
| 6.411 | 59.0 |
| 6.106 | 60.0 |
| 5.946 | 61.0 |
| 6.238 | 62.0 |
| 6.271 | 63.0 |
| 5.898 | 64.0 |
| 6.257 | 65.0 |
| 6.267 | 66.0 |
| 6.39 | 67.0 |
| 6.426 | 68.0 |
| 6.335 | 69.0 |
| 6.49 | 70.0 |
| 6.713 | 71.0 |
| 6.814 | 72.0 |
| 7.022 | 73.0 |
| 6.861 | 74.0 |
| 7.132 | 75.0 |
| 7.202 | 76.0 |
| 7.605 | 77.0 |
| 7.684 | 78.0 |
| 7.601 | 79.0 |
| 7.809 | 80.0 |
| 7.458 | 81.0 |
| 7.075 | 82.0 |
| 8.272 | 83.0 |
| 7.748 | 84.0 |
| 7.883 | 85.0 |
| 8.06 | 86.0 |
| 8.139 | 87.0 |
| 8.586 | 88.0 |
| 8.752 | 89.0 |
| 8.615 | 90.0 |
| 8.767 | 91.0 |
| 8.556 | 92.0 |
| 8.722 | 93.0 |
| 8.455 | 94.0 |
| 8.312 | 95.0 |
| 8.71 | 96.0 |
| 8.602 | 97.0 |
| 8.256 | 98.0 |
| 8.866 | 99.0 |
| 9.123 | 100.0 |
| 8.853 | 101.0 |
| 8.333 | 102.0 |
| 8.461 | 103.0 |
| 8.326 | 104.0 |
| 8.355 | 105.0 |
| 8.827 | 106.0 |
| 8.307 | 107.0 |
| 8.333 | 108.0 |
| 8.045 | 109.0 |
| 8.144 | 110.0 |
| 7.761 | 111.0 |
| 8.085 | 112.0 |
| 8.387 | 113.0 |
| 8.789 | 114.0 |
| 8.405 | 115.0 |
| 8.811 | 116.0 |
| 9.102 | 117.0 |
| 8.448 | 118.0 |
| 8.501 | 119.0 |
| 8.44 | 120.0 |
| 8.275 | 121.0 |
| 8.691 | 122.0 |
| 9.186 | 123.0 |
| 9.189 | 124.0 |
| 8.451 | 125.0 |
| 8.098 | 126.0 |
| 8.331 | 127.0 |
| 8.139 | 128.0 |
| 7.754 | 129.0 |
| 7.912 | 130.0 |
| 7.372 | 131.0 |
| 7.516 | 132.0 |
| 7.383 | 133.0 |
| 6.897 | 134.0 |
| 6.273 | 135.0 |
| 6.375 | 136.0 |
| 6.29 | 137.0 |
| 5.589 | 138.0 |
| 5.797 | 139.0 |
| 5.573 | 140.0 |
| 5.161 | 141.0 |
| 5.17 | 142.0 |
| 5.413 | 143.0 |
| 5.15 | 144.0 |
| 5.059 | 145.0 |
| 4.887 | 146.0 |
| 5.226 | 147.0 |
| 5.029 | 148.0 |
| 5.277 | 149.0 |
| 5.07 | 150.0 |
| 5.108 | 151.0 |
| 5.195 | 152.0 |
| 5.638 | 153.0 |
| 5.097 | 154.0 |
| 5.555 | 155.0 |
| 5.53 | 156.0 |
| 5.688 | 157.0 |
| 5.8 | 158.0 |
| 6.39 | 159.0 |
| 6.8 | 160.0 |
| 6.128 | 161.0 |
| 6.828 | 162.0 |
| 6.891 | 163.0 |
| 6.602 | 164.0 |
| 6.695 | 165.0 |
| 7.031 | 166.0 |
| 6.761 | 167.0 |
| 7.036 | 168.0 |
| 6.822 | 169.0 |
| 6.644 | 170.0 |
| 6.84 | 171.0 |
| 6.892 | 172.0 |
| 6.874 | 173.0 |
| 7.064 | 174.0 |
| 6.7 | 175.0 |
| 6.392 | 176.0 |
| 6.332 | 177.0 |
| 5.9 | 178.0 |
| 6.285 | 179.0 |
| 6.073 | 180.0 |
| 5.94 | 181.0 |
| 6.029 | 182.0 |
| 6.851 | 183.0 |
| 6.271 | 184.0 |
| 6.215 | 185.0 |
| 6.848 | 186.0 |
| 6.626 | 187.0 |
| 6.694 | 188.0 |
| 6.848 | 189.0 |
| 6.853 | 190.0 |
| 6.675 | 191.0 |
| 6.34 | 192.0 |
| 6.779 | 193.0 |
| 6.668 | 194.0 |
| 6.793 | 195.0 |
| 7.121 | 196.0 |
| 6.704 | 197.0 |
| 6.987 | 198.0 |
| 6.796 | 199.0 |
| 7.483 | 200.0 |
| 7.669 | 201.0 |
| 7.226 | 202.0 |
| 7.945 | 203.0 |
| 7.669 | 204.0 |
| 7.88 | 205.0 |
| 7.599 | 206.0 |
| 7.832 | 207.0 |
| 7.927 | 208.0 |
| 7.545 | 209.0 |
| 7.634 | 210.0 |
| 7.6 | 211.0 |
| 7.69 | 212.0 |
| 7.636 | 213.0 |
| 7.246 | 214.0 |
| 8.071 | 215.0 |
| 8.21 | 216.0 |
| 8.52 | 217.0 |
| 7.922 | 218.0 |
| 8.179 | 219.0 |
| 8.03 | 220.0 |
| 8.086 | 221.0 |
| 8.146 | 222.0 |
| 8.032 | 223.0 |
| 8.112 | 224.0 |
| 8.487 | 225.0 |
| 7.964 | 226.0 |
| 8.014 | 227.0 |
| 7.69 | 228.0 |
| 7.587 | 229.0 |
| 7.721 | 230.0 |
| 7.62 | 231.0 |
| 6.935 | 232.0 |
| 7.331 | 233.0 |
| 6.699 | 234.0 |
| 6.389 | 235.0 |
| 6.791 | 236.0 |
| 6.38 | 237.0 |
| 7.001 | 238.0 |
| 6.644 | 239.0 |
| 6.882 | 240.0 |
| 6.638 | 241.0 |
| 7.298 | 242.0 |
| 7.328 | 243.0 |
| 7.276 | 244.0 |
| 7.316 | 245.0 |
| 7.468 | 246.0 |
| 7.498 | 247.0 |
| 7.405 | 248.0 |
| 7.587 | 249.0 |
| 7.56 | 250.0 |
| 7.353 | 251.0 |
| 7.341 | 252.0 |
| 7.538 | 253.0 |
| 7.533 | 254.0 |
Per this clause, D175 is 0.201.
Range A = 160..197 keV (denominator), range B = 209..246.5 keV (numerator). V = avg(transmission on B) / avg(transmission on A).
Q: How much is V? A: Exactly 1.14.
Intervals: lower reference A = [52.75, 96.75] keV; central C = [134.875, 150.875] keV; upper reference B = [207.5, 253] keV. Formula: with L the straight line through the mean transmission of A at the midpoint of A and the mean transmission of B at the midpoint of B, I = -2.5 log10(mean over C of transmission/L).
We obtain 0.34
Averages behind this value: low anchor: 7.29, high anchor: 7.53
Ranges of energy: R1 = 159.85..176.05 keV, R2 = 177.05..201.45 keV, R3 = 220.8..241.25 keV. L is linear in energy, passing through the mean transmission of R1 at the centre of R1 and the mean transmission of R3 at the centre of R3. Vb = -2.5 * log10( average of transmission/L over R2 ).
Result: 0.06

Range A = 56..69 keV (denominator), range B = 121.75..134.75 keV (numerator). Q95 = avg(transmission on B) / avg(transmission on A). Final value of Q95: 1.27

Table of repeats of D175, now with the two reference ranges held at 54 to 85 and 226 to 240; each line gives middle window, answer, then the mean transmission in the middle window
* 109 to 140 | -0.13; 7.85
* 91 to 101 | -0.25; 8.64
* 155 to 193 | 0.09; 6.51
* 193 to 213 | -0.04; 7.4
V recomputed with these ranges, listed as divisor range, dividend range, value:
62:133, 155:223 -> 0.88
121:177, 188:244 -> 1.14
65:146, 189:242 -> 0.97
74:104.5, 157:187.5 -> 0.80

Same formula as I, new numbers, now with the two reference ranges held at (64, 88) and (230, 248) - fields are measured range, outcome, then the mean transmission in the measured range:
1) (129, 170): 0.17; 6.08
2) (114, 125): -0.21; 8.7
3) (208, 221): -0.11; 7.87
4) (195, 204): -0.02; 7.24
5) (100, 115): -0.17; 8.38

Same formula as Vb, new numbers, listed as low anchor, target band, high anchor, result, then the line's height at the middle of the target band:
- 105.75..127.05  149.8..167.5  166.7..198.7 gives 0.20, 7.3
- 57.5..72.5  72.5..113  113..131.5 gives -0.11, 7.37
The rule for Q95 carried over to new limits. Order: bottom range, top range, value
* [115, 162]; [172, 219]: 1.06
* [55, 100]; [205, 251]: 1.02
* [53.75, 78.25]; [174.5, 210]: 1.04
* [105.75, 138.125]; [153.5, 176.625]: 0.81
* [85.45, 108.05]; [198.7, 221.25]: 0.91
